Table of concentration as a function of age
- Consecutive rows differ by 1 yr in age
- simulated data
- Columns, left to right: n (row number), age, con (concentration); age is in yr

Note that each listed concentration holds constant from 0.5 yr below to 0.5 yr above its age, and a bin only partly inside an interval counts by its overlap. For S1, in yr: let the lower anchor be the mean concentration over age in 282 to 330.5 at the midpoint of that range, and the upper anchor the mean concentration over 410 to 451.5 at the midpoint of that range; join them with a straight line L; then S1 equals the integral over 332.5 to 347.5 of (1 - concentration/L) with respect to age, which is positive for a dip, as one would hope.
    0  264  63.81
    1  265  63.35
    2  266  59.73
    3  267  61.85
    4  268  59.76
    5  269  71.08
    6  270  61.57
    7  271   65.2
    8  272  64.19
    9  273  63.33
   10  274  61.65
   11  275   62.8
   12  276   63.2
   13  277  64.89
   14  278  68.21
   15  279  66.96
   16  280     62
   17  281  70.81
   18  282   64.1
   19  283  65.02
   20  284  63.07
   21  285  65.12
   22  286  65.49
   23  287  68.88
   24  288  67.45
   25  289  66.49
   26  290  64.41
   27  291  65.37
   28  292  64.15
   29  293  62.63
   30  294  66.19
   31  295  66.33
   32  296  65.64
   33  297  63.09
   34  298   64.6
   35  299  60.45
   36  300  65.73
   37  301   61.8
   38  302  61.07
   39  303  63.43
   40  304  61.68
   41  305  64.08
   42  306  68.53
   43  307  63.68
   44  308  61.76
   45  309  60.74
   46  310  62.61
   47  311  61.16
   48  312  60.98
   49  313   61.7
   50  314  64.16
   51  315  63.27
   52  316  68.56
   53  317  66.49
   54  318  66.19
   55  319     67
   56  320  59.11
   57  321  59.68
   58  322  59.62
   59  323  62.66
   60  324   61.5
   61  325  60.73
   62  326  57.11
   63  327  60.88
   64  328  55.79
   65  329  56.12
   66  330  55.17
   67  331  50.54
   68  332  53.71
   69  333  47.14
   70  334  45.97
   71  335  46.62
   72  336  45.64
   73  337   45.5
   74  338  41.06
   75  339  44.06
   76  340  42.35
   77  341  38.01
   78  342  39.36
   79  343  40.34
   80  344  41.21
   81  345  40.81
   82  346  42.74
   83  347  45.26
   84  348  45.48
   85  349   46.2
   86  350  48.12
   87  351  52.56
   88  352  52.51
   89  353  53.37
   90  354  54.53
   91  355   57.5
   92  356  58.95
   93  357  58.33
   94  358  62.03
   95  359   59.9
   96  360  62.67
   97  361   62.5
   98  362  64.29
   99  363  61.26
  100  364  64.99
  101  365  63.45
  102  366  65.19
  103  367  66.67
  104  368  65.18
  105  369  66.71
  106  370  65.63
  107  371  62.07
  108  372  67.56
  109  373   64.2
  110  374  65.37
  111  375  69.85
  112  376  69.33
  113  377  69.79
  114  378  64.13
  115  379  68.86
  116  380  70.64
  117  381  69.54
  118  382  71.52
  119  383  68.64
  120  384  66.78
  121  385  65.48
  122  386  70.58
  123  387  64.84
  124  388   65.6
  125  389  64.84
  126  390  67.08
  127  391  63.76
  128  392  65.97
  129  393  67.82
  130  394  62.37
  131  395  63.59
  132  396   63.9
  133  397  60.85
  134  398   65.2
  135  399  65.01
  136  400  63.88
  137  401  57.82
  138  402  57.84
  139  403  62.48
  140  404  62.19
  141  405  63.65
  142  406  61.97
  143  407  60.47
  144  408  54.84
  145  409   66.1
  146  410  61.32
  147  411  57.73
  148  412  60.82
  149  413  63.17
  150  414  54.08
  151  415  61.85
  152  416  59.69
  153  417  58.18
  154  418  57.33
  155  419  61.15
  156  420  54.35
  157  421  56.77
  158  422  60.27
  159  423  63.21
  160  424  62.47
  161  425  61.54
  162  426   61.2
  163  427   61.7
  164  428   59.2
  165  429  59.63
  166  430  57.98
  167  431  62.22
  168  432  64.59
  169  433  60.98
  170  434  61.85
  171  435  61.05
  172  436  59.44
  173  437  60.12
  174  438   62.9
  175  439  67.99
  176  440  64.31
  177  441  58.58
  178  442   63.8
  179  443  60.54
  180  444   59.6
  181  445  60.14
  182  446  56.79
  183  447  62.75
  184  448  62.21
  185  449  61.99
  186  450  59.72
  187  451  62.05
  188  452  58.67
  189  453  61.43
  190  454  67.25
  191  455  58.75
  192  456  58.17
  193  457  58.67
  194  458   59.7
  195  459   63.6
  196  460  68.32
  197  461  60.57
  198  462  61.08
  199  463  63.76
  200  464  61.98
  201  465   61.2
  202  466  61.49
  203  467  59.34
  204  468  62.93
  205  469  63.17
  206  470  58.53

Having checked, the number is 4.65 yr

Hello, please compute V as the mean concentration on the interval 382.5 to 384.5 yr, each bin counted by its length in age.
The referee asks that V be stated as 67.7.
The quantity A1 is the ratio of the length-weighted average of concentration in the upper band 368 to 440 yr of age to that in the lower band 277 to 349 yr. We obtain 1.08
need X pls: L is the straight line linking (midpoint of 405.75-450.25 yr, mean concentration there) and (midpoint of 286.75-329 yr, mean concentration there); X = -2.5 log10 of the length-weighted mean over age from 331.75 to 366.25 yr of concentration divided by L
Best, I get 0.21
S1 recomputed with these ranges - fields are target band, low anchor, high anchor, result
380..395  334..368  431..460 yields -3.00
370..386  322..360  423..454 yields -3.73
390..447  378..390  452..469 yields 3.27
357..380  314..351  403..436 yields -3.92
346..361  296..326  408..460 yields 1.97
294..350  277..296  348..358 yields 3.19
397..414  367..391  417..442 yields 0.67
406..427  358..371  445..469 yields 0.87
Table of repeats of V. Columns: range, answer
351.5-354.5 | 53.5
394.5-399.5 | 63.7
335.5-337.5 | 45.6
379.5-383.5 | 70.1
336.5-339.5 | 43.5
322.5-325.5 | 61.6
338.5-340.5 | 43.2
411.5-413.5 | 62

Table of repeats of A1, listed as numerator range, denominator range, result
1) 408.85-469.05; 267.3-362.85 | 1.04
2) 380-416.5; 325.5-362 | 1.26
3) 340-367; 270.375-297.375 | 0.82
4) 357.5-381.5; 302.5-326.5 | 1.04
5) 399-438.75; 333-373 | 1.13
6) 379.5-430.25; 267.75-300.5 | 0.96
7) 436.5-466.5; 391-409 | 0.99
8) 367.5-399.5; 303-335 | 1.10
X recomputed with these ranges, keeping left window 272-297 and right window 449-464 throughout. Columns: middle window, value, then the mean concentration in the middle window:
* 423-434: 0.02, 61.3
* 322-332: 0.12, 57.7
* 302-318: 0.02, 63.5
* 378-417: -0.02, 63.7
